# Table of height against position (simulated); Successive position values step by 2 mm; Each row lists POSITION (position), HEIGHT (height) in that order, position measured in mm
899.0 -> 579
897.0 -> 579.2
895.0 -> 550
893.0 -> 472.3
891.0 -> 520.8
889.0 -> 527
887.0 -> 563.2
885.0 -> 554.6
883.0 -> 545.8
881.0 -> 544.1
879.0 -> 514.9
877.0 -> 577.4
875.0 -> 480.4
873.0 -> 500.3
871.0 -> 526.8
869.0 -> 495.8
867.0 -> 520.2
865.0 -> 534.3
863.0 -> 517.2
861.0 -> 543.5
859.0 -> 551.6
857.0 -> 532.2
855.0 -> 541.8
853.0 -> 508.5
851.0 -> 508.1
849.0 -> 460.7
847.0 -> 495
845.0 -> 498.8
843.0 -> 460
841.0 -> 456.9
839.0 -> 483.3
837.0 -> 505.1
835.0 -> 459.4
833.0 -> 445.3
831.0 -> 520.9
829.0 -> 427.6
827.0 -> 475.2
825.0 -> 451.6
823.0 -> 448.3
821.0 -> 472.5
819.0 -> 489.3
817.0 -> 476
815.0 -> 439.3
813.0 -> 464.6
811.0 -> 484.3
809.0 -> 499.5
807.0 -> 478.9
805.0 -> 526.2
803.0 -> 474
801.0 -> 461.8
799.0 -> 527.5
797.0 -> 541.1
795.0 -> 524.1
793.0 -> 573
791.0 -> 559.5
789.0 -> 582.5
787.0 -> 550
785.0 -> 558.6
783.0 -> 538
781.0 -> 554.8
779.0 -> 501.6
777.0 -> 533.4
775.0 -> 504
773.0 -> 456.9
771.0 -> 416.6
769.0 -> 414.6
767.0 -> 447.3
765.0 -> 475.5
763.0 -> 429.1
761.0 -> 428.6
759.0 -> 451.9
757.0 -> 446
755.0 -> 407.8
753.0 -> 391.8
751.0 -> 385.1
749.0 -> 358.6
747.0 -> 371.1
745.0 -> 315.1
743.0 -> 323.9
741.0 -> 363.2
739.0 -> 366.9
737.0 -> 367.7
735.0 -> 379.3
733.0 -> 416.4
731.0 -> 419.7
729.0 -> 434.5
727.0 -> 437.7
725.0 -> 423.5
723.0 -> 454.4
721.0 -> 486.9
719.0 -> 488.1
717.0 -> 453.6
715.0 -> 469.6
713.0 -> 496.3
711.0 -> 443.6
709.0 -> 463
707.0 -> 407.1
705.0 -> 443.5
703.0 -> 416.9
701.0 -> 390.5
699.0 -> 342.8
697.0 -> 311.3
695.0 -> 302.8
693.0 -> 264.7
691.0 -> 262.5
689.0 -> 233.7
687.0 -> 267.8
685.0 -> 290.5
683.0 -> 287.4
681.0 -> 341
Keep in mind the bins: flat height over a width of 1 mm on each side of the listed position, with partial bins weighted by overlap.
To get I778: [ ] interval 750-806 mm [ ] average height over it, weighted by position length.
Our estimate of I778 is 488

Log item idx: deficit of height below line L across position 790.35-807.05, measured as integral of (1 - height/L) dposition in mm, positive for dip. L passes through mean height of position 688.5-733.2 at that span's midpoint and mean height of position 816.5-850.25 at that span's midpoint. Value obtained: -2.5 mm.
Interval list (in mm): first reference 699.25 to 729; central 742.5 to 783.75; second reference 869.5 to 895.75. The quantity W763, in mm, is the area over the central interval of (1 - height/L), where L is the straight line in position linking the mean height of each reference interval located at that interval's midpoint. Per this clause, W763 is 2.9 mm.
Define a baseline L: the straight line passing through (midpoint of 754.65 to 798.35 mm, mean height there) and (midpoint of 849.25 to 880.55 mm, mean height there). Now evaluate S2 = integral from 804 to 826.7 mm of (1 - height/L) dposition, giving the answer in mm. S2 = 1.5 mm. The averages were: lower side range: 497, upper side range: 522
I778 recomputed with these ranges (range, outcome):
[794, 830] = 481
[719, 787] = 435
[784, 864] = 499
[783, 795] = 559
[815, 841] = 469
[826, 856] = 483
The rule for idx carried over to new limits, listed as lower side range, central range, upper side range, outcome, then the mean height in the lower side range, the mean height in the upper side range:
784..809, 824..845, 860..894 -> 2.3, 529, 526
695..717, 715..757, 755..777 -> 2.6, 415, 449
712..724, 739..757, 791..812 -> 4.4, 475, 511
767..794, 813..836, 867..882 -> 2.4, 516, 520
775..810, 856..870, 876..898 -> 0.3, 528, 541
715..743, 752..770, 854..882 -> 0.5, 421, 527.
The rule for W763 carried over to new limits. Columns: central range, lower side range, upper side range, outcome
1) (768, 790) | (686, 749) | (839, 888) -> -3.4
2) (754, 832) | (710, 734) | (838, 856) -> -2.3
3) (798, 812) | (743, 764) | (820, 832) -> -1.5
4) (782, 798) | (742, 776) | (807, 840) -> -4.1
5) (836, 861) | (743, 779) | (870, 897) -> -0.1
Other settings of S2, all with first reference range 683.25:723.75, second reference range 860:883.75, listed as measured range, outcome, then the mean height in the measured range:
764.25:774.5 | -0.15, 444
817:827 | 0.31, 467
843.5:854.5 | 0.23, 495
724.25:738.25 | -0.16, 410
